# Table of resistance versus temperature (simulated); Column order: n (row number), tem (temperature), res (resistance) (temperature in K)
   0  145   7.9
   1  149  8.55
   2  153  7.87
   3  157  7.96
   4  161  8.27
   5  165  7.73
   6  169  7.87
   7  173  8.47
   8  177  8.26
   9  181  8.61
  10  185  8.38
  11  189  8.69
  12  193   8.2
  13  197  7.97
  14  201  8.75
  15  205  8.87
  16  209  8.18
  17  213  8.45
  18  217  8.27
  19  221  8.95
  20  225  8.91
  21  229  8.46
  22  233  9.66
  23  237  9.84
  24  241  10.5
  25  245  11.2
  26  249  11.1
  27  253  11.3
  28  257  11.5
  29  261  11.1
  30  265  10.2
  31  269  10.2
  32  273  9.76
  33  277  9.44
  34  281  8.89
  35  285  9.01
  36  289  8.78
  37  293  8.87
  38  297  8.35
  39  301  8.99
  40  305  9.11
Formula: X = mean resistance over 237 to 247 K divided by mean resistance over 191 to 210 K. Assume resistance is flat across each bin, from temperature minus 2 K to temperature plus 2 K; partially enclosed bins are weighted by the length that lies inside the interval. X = 1.27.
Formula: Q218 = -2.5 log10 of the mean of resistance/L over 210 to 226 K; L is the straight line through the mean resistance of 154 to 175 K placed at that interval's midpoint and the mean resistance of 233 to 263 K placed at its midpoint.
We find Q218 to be 0.15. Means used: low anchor 8.05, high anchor 10.8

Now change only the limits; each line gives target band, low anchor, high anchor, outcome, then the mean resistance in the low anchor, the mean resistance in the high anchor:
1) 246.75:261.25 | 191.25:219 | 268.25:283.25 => -0.22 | 8.39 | 9.51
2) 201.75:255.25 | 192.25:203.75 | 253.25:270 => 0.01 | 8.36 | 10.8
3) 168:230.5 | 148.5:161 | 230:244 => 0.08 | 8.1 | 9.98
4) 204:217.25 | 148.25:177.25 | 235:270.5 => 0.13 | 8.1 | 10.8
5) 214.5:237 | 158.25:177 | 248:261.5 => 0.15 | 8.1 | 11.3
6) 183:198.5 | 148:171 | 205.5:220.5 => -0.01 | 8.02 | 8.42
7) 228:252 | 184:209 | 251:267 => 0.00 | 8.46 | 11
